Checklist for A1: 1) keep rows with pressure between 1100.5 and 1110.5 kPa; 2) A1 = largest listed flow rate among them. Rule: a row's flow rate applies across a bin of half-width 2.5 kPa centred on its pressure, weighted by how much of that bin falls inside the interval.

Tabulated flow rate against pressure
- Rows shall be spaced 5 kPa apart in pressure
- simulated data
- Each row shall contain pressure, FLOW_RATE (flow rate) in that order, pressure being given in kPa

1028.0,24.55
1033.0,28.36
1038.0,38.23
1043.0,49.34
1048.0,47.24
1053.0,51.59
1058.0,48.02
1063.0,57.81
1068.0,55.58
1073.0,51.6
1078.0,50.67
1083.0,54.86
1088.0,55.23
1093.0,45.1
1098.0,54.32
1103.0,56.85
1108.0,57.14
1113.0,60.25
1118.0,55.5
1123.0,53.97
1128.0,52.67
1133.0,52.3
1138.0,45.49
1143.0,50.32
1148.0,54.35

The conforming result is 57.14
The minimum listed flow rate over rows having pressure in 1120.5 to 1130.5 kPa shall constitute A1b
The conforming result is 52.67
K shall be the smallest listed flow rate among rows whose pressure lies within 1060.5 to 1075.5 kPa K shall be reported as 51.6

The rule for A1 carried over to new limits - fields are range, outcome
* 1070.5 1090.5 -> 55.23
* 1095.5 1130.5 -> 60.25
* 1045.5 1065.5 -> 57.81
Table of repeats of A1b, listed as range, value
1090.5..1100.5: 45.1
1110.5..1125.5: 53.97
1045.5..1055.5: 47.24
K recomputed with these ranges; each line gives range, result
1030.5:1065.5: 28.36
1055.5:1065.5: 48.02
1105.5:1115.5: 57.14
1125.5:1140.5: 45.49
